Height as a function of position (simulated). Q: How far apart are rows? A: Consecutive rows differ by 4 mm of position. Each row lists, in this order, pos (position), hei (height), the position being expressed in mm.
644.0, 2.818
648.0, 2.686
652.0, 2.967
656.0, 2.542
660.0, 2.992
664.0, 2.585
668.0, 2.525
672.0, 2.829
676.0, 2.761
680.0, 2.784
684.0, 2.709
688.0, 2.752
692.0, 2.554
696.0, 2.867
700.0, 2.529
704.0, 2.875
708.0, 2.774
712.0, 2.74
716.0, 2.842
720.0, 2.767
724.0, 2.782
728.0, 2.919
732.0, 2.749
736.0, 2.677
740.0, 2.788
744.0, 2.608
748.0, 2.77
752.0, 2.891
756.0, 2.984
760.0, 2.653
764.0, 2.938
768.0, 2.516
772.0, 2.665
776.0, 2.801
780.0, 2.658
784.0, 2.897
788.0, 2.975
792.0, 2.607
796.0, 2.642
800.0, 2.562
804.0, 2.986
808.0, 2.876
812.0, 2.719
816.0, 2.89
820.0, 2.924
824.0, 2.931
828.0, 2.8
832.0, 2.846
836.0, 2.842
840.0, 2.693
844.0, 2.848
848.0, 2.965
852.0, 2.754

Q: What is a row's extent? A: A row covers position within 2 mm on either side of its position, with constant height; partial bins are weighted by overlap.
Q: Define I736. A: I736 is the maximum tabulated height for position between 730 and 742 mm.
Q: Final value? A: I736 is 2.788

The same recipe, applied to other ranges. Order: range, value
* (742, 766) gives 2.984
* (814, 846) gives 2.931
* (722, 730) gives 2.919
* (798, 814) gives 2.986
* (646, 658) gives 2.967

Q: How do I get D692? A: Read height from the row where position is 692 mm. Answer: 2.554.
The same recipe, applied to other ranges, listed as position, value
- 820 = 2.924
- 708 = 2.774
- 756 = 2.984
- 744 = 2.608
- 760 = 2.653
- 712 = 2.74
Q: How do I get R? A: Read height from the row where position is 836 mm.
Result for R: 2.842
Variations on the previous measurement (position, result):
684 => 2.709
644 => 2.818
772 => 2.665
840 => 2.693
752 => 2.891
